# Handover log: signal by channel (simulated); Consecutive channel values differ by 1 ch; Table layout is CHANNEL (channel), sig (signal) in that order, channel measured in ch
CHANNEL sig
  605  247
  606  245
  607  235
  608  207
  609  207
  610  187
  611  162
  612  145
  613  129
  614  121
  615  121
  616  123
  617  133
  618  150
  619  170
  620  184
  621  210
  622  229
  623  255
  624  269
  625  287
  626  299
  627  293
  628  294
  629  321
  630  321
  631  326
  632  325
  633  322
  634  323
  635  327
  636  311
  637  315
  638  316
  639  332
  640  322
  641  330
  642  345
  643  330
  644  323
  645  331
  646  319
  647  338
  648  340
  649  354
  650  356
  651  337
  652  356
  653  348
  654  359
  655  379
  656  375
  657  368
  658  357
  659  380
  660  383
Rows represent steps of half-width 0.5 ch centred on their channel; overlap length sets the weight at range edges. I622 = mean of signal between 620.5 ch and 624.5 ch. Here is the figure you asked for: 241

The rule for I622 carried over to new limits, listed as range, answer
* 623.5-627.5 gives 287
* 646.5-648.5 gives 339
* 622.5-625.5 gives 270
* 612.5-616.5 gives 124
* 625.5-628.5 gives 295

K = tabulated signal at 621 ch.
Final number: 210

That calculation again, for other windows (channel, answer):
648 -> 340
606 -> 245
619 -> 170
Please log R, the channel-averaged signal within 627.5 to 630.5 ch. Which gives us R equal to 312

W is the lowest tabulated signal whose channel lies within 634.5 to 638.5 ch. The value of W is 311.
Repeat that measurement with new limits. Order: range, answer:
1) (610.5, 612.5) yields 145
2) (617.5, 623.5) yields 150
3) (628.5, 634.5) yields 321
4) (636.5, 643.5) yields 315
